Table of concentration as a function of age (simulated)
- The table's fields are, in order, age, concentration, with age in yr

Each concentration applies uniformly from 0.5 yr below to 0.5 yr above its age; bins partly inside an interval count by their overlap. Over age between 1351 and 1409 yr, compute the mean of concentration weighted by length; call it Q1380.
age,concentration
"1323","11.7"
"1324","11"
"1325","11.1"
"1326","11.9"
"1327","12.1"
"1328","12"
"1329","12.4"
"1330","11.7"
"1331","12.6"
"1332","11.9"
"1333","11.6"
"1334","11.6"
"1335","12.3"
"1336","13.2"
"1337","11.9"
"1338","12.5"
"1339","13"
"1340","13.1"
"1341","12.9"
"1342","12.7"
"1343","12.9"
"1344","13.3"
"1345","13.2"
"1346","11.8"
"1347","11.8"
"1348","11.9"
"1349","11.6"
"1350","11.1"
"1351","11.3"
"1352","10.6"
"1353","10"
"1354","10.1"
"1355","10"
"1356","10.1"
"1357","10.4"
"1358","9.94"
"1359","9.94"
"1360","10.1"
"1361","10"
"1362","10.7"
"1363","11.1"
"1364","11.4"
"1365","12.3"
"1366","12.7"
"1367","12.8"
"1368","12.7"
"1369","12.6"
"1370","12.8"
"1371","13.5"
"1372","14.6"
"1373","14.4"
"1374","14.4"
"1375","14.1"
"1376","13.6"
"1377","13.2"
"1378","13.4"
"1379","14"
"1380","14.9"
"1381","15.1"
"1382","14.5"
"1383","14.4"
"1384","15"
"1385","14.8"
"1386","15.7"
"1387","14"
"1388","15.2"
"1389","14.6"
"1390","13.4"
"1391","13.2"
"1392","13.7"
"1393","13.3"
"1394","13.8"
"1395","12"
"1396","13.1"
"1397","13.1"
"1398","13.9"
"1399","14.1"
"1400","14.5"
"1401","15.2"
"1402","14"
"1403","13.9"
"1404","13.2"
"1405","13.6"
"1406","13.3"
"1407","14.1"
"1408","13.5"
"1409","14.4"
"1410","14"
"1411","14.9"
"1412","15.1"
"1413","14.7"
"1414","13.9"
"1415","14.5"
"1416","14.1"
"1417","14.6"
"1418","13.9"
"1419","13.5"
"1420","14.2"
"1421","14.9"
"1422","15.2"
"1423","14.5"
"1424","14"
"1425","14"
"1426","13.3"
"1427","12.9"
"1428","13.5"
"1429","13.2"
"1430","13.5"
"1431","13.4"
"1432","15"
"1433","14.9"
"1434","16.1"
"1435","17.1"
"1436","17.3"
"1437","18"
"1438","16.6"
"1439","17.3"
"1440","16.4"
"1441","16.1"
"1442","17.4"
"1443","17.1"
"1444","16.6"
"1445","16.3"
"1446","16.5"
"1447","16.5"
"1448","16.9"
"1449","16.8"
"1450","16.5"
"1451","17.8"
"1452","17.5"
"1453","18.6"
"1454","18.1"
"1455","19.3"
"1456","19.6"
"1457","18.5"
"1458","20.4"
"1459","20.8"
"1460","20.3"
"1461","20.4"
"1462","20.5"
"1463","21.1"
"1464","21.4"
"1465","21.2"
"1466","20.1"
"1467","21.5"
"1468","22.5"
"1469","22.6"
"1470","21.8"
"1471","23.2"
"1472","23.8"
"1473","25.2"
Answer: 13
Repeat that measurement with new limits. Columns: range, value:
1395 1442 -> 14.5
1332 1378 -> 12.1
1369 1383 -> 14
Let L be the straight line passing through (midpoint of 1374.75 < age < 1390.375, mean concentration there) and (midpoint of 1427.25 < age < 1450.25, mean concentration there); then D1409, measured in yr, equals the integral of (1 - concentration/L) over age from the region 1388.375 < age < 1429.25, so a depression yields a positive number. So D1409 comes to 3.3 yr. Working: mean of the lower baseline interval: 14.4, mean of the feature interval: 13.9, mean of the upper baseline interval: 16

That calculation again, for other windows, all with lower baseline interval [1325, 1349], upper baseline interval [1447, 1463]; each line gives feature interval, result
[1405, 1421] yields 2.24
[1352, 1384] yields 3.82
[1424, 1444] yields 2.55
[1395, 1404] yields 1.10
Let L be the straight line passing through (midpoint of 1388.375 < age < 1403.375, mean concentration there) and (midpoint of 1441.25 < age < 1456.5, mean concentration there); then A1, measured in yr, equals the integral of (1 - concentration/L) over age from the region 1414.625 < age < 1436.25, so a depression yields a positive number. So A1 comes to 1.89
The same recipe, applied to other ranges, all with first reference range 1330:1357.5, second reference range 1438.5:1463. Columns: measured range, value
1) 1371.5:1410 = 1.3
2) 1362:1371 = 0.6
